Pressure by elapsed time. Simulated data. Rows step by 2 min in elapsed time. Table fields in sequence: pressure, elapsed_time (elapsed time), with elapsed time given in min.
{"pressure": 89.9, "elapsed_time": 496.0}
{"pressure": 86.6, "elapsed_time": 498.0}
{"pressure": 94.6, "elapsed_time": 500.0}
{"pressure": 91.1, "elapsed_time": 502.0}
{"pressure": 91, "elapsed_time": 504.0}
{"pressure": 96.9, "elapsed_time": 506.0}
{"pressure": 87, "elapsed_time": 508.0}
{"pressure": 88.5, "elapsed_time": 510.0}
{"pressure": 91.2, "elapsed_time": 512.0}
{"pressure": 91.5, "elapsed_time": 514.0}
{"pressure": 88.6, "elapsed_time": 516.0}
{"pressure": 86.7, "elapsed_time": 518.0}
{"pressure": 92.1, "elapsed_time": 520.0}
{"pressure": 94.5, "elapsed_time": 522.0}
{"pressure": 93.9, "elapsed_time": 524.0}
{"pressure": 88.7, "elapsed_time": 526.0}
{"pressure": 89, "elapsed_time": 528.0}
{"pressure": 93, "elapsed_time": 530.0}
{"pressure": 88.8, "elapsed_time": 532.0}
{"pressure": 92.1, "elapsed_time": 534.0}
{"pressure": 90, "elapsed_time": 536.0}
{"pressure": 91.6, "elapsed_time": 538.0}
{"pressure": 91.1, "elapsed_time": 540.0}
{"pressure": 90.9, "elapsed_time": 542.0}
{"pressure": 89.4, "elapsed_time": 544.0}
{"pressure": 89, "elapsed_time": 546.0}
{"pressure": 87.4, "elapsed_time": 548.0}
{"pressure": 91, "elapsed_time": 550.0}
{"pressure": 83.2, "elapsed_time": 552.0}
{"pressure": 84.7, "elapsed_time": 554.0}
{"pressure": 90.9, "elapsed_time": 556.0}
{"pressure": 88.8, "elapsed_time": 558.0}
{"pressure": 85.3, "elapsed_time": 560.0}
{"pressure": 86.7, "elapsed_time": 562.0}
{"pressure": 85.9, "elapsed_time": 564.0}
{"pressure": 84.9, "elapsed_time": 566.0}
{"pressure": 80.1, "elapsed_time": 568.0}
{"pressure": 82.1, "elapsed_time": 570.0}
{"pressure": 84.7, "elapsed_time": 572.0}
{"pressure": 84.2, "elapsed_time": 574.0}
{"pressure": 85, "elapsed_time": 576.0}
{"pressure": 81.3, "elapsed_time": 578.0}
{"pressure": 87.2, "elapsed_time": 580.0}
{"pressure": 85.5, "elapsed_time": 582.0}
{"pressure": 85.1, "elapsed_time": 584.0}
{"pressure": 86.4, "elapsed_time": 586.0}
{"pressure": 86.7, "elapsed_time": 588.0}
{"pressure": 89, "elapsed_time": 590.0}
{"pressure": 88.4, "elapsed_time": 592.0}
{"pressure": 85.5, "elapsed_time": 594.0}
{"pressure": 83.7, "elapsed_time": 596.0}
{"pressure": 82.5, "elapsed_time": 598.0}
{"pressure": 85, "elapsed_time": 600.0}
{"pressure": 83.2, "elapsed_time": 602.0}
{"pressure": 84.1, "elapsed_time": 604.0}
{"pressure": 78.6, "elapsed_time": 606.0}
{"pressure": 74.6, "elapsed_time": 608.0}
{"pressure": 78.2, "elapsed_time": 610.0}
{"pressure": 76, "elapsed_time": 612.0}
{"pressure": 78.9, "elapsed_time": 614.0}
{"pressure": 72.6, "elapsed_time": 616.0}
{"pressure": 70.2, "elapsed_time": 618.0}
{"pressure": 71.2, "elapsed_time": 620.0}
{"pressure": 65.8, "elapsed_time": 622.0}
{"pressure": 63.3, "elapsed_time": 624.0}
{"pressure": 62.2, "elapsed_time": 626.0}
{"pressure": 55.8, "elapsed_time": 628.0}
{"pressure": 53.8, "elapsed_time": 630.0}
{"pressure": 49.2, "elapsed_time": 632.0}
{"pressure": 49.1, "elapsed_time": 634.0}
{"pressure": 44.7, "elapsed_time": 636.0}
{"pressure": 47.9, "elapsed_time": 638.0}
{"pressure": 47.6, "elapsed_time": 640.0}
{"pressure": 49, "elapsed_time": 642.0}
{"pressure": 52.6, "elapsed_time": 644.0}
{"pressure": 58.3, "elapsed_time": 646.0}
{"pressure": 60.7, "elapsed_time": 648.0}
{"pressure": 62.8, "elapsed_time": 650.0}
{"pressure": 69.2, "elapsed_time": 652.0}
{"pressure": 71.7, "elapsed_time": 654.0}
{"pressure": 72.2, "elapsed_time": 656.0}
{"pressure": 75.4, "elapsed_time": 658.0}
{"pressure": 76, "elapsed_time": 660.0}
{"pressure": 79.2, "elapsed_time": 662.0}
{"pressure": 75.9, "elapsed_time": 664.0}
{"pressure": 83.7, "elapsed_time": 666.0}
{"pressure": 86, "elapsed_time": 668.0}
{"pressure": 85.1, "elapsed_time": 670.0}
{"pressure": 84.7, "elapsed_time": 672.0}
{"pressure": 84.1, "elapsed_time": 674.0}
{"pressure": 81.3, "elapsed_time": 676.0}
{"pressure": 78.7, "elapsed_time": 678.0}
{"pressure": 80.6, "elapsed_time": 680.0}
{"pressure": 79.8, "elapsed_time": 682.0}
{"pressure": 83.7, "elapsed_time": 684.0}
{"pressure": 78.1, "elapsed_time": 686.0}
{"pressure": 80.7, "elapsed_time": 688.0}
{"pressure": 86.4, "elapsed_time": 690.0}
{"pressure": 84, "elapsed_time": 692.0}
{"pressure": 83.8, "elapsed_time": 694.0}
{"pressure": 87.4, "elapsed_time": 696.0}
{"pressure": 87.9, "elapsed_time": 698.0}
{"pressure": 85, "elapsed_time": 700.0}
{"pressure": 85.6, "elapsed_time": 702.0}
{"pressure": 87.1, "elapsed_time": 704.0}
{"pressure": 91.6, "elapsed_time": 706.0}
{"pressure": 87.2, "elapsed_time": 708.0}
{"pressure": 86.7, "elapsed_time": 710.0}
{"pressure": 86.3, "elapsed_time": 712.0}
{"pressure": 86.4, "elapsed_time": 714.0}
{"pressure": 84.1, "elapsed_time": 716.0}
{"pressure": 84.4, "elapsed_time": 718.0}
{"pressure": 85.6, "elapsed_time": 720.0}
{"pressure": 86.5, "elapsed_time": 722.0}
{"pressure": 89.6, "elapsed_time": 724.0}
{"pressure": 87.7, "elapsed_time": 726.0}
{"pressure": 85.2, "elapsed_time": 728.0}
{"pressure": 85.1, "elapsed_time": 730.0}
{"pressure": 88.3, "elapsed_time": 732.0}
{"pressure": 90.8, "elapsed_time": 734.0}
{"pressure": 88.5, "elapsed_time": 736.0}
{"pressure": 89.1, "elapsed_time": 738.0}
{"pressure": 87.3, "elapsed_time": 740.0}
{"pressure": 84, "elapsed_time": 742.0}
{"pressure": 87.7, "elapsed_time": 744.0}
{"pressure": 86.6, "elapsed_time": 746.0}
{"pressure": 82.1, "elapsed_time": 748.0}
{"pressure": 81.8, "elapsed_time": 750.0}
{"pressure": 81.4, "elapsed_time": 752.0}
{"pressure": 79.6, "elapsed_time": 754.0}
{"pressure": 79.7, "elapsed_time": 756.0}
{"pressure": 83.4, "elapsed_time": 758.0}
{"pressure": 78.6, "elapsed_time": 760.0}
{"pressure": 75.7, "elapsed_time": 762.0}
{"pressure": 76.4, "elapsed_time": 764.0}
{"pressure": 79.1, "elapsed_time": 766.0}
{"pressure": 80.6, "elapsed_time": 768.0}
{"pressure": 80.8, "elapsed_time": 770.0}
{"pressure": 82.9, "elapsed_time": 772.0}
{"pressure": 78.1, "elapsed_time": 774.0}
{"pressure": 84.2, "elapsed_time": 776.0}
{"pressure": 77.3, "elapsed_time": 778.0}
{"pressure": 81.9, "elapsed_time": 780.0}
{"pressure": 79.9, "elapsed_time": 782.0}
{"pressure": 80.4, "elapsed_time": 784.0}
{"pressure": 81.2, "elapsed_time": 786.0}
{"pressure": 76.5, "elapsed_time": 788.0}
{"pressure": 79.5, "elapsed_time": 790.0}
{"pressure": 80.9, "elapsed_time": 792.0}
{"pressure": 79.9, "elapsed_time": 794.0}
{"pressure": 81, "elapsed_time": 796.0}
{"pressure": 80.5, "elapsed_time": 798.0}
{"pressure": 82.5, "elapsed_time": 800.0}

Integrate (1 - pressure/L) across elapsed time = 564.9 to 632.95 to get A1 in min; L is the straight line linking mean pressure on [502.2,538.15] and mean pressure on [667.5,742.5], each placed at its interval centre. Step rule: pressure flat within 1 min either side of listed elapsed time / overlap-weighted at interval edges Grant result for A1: 8.25 min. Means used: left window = 90.8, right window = 85.4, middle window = 77.8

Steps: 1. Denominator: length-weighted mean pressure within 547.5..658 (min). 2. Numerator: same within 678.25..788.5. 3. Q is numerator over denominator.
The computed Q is 1.1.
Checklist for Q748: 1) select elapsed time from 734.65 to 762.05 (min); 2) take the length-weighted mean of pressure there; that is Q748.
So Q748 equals 83.6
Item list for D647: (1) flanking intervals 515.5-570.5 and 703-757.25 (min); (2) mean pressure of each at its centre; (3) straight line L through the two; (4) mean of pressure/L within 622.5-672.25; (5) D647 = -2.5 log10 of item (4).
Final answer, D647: 0.33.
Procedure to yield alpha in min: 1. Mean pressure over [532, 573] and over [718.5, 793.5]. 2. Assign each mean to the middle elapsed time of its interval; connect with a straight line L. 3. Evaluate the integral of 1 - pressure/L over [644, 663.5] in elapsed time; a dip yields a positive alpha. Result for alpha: 3.7 min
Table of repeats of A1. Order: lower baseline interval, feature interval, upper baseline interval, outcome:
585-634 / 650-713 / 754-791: -4.0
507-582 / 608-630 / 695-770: 4.5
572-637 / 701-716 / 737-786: -1.4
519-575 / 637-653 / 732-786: 5.5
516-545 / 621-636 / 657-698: 5.1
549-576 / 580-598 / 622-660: -2.3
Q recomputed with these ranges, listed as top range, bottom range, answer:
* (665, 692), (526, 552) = 0.92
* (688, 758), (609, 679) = 1.27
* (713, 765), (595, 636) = 1.20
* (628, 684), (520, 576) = 0.77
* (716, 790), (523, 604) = 0.95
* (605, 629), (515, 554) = 0.79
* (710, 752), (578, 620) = 1.05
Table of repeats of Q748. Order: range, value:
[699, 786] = 83.9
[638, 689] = 73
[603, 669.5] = 66.7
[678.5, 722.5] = 84.9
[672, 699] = 82.9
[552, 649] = 74.6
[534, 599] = 86.6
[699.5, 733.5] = 86.7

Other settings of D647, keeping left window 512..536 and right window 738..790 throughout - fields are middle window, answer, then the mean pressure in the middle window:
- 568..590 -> 0.05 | 84.8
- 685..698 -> 0.00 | 83.7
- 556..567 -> 0.03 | 86.7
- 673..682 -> 0.05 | 81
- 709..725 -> -0.04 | 86.2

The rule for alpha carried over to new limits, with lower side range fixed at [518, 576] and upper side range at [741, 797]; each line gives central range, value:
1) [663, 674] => 0.1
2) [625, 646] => 8.3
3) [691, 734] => -2.0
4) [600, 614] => 1.1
